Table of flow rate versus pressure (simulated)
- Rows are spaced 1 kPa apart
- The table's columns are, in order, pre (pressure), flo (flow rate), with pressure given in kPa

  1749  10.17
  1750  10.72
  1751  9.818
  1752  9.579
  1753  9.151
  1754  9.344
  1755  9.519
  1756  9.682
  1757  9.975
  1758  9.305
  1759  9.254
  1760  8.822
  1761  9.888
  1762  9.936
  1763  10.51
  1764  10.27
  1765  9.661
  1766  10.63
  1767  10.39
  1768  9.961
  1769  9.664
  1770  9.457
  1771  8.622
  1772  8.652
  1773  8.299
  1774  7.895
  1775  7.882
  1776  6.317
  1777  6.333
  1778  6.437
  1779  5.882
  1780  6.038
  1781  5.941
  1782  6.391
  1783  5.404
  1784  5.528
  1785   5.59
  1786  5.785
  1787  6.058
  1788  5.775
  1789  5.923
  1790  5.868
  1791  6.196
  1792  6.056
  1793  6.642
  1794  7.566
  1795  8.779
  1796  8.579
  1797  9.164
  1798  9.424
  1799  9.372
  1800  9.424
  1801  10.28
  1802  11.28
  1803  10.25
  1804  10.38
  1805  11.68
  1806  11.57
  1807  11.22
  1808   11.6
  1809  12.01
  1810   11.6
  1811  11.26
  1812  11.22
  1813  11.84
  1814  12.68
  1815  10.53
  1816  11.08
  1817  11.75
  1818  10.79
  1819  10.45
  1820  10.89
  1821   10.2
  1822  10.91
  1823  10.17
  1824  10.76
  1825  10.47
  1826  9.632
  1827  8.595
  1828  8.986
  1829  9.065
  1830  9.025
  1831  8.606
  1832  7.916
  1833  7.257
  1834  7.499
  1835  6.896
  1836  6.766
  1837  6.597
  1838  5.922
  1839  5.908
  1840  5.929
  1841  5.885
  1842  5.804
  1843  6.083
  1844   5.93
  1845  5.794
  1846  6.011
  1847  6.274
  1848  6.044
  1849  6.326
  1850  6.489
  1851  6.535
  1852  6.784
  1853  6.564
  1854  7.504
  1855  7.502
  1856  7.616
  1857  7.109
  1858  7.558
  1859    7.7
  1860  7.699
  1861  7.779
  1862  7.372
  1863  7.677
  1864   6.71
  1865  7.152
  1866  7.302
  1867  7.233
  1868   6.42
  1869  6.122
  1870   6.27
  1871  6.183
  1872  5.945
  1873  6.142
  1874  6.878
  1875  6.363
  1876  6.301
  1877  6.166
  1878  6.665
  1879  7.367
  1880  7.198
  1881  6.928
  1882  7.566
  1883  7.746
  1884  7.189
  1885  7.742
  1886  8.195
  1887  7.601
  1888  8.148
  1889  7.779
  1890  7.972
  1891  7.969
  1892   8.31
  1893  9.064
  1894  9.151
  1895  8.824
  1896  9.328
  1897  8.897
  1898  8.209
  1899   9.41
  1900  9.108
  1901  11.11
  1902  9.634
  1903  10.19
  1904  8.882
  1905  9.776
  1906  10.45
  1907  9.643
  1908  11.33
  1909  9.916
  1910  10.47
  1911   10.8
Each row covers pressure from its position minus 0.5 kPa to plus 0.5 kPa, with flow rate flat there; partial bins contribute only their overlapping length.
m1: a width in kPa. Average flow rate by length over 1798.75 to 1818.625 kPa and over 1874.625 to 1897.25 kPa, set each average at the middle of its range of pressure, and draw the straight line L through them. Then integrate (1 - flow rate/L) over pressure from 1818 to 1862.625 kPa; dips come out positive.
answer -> 9.53 kPa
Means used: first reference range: 11.1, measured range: 7.69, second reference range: 7.75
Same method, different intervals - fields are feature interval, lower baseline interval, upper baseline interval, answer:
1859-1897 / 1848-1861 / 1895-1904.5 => 4.1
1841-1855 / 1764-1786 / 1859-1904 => 2.5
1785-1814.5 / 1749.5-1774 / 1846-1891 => -2.0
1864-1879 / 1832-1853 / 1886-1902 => 2.2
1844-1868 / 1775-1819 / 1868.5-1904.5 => 3.5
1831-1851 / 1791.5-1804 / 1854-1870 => 3.5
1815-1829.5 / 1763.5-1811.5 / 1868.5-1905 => -3.6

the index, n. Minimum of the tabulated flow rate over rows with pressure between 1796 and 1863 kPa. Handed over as 5.794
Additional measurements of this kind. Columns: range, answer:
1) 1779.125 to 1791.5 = 5.404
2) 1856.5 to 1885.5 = 5.945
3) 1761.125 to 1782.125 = 5.882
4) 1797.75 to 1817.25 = 9.372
